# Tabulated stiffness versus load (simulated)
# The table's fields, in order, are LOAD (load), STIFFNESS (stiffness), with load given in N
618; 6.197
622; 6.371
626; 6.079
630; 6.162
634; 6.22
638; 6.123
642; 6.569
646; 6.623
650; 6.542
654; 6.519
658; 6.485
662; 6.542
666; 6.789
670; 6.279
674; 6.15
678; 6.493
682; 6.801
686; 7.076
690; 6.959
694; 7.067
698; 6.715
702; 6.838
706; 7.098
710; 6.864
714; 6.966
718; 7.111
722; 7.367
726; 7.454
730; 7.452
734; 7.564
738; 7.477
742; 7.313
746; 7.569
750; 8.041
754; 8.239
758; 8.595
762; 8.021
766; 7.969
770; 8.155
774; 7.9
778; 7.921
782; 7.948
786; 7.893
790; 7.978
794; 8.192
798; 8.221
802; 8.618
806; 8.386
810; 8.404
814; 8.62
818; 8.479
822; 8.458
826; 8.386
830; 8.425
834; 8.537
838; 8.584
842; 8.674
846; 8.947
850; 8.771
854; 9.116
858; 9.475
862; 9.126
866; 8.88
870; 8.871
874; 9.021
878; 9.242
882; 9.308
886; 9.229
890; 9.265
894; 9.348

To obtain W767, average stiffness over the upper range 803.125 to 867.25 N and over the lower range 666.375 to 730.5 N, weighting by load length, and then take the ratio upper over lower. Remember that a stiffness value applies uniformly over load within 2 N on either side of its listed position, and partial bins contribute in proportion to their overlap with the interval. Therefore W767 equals 1.26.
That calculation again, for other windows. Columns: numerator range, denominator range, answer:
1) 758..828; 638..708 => 1.23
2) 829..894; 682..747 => 1.25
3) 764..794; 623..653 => 1.26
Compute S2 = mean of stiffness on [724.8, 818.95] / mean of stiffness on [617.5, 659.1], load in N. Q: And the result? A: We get 1.3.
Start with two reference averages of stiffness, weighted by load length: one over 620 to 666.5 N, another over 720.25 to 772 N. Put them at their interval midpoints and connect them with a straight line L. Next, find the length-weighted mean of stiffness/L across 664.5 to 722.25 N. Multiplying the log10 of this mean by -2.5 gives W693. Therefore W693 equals 0.04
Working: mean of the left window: 6.41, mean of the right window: 7.79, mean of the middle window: 6.82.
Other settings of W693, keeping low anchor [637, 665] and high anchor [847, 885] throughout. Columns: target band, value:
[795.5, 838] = 0.01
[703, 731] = 0.02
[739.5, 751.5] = 0.00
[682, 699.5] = 0.01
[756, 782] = -0.02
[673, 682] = 0.06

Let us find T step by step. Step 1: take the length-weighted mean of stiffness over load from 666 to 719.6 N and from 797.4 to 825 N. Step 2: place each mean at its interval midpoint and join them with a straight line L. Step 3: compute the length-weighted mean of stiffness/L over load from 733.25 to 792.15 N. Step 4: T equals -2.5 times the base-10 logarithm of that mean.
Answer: -0.02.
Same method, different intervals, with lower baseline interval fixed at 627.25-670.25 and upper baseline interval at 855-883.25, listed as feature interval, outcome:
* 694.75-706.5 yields 0.031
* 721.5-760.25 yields -0.022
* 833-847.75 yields 0.011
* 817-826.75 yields 0.014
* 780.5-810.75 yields 0.004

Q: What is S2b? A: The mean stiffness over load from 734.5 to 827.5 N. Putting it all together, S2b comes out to 8.11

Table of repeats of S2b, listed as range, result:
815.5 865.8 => 8.75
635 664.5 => 6.48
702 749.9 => 7.3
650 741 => 6.91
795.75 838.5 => 8.46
